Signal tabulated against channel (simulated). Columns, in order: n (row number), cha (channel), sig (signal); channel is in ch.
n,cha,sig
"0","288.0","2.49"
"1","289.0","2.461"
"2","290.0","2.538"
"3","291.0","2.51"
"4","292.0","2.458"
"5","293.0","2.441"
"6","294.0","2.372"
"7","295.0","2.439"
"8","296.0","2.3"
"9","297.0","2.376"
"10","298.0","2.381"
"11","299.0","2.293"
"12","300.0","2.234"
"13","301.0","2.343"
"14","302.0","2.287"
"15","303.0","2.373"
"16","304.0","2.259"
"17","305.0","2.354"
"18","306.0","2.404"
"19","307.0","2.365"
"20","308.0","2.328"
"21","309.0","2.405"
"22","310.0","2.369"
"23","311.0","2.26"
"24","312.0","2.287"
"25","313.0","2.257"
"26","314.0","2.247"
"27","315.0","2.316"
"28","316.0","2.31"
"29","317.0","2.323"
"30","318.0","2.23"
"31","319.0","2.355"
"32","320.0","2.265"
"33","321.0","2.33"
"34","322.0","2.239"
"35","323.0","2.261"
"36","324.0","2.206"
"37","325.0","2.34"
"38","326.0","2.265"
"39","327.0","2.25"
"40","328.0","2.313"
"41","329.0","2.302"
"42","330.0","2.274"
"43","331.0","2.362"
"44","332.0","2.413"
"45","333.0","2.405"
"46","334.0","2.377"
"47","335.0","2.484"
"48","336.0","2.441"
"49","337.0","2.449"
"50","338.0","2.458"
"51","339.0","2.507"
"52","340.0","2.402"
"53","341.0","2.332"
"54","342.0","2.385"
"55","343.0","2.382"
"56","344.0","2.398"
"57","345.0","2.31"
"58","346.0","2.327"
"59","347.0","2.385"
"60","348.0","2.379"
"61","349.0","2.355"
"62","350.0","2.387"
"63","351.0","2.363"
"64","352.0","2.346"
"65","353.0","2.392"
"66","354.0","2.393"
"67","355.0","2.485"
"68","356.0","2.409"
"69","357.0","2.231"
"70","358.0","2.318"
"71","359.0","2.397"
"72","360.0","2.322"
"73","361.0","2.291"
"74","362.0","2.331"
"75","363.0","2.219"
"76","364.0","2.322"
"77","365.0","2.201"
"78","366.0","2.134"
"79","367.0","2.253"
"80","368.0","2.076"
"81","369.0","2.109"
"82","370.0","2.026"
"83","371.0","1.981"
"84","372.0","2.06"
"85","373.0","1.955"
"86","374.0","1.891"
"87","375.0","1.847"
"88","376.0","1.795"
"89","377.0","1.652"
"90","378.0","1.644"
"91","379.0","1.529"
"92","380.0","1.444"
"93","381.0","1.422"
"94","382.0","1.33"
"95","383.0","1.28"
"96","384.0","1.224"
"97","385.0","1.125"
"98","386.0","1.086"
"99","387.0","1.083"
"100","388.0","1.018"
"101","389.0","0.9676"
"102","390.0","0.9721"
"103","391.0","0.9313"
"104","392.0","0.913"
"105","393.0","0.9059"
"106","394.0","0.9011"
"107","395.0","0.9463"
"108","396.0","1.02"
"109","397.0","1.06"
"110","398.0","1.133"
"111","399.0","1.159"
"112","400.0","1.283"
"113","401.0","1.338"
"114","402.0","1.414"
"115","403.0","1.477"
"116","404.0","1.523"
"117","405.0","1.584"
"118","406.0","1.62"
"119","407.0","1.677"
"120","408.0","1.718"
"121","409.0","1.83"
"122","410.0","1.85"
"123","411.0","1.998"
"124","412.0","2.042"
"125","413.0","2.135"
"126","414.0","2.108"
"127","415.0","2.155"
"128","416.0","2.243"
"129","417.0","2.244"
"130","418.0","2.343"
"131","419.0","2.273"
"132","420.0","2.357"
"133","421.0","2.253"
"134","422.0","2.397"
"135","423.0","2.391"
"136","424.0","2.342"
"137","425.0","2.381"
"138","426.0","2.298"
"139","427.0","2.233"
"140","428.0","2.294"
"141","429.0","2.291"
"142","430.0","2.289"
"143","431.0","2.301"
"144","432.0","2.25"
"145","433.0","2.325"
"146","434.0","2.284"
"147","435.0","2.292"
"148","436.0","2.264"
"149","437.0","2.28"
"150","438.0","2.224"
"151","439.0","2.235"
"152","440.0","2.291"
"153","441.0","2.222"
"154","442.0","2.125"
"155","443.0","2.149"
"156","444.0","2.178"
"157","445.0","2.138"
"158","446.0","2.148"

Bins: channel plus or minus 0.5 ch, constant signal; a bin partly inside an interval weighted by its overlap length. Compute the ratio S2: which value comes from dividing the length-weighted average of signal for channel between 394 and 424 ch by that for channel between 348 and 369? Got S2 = 0.8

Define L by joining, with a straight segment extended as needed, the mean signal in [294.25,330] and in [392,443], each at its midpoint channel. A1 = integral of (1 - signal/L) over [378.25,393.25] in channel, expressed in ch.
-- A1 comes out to 6.5 ch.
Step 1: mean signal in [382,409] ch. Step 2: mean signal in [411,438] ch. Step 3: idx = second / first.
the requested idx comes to 1.86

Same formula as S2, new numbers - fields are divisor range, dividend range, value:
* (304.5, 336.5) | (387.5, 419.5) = 0.66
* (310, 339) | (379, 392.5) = 0.50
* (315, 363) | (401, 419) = 0.80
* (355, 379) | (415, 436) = 1.09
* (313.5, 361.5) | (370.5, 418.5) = 0.65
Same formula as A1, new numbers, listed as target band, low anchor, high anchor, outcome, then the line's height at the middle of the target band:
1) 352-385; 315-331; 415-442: 4.3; 2.29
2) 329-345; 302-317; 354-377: -1.1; 2.24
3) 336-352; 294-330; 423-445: -0.6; 2.3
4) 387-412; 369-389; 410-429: 7.9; 1.9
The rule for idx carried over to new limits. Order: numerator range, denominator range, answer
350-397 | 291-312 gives 0.74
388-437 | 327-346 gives 0.76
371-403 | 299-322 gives 0.57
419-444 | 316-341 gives 0.97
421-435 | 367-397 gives 1.62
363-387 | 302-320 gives 0.76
